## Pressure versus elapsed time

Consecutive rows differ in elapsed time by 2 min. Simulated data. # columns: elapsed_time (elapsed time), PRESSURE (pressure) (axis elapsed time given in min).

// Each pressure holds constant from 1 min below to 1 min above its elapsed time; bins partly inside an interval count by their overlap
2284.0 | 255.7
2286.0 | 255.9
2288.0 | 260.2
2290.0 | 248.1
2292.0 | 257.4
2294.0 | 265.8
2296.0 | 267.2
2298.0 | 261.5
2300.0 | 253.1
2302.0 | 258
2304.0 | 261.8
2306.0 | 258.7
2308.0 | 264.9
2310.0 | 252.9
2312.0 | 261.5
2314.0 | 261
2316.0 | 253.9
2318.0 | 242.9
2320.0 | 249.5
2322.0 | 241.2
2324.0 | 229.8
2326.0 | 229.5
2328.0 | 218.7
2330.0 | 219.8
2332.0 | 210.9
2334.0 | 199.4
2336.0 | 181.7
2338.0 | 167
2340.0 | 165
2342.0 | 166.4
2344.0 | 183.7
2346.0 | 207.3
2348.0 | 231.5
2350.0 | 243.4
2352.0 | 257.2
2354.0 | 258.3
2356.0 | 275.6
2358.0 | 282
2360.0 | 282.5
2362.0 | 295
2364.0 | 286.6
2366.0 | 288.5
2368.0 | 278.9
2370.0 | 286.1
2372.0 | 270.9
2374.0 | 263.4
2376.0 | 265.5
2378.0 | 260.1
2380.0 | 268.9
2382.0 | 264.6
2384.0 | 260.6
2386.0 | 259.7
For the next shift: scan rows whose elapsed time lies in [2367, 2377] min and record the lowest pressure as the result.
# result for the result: 263.4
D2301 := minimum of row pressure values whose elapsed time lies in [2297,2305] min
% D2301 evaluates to 253.1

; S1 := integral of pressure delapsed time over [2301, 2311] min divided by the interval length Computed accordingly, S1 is 259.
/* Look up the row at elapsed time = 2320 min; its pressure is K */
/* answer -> 249.5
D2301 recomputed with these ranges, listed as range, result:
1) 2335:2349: 165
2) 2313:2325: 229.8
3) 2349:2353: 243.4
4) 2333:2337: 181.7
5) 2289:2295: 248.1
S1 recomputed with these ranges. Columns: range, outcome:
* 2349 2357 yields 259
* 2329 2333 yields 215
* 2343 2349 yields 208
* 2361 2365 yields 291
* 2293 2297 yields 266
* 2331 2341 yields 185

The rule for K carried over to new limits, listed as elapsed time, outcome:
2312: 261.5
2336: 181.7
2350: 243.4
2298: 261.5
